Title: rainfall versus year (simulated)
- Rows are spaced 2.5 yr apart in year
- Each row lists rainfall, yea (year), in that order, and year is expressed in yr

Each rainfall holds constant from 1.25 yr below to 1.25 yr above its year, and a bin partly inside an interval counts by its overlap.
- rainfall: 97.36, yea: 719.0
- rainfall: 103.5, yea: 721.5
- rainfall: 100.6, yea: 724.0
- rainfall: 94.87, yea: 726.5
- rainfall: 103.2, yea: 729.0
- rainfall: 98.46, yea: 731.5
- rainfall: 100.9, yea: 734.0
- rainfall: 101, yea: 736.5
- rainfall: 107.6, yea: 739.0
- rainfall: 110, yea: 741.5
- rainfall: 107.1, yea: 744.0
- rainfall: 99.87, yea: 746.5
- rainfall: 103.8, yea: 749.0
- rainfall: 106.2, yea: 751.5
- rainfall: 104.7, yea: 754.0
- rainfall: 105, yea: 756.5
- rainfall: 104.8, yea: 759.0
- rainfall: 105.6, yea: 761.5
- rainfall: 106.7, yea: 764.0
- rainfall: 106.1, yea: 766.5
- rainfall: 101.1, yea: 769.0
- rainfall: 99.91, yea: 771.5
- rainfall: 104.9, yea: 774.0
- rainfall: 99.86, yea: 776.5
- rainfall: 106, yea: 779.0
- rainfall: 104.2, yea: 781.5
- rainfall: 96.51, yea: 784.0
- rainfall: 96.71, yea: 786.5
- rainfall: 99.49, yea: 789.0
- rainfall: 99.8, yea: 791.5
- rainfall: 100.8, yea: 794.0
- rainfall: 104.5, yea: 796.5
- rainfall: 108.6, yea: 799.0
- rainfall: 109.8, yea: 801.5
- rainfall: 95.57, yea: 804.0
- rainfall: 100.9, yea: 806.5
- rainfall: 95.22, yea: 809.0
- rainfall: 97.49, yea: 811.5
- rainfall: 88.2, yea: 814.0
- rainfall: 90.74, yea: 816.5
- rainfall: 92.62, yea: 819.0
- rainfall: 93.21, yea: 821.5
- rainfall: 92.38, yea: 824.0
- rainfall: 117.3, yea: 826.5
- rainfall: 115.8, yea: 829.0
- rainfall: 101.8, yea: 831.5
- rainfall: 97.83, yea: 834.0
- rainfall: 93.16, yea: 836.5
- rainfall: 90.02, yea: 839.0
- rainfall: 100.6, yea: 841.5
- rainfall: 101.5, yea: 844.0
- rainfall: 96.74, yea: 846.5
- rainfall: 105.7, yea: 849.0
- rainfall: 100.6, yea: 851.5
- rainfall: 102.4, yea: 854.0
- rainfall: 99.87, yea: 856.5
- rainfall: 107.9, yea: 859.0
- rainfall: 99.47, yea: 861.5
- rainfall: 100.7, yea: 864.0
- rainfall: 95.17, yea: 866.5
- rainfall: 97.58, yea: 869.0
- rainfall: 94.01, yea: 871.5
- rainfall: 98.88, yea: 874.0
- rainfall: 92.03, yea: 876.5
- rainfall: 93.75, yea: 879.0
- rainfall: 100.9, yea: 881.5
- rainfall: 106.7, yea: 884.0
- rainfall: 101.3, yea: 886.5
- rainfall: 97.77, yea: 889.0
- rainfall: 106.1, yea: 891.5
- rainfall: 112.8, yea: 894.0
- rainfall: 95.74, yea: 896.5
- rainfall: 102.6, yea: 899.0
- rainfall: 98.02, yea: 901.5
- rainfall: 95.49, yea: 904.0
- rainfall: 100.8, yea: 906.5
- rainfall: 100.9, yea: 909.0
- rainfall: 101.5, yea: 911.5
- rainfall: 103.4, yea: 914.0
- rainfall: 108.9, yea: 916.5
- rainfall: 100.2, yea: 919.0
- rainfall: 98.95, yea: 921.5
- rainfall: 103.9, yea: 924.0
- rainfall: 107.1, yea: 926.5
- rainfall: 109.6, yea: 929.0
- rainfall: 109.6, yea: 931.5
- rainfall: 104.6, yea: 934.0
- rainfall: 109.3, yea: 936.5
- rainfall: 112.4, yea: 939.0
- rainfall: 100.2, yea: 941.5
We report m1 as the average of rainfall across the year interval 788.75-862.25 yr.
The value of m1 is 100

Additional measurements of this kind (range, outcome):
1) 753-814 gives 102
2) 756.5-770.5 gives 105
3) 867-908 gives 99.6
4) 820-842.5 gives 100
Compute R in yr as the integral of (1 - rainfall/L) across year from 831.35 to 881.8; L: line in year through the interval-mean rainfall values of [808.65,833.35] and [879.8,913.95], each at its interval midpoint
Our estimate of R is 0.75 yr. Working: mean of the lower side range 98.6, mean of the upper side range 102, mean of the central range 98.5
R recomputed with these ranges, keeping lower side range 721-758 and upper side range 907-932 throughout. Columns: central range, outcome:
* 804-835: 1.5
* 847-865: 0.3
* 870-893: 1.1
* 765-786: 0.2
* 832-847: 1.0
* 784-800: 0.4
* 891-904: 0.2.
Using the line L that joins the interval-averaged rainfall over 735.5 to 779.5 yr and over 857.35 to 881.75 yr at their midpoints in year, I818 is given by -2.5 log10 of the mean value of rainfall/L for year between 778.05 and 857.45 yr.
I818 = 0.01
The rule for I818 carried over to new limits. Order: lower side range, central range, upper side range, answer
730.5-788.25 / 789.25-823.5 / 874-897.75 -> 0.05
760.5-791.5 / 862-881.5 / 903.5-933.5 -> 0.07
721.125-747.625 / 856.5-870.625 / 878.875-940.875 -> 0.03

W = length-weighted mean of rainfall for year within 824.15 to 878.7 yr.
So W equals 100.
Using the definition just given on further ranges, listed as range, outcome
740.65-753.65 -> 105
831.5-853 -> 98.5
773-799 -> 102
